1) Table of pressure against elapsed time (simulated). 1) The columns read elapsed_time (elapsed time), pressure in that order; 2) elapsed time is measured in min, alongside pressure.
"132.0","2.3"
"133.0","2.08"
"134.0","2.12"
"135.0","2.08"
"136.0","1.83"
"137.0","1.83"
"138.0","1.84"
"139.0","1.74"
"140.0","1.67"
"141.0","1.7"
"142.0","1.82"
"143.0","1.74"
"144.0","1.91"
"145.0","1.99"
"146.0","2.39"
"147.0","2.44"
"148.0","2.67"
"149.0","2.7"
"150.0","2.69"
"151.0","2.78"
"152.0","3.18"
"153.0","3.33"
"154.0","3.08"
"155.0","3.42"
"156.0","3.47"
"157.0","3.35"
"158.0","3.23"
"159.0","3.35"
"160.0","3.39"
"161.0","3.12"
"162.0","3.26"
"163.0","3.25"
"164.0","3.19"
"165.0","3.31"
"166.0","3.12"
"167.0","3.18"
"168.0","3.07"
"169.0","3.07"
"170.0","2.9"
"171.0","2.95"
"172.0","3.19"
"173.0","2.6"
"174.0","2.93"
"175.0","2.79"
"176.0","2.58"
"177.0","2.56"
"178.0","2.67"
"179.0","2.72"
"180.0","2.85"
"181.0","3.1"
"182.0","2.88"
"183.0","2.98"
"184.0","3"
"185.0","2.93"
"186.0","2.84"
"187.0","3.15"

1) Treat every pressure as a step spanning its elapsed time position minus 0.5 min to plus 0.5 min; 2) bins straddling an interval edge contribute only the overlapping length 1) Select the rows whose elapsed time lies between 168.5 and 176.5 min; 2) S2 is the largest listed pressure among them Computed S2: 3.19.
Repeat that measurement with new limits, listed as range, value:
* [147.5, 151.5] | 2.78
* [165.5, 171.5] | 3.18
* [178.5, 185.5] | 3.1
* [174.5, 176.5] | 2.79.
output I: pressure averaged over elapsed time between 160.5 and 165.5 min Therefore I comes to 3.23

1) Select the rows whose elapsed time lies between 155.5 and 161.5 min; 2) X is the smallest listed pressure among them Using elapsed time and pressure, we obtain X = 3.12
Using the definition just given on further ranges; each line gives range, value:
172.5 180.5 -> 2.56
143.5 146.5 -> 1.91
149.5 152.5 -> 2.69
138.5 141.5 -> 1.67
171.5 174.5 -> 2.6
